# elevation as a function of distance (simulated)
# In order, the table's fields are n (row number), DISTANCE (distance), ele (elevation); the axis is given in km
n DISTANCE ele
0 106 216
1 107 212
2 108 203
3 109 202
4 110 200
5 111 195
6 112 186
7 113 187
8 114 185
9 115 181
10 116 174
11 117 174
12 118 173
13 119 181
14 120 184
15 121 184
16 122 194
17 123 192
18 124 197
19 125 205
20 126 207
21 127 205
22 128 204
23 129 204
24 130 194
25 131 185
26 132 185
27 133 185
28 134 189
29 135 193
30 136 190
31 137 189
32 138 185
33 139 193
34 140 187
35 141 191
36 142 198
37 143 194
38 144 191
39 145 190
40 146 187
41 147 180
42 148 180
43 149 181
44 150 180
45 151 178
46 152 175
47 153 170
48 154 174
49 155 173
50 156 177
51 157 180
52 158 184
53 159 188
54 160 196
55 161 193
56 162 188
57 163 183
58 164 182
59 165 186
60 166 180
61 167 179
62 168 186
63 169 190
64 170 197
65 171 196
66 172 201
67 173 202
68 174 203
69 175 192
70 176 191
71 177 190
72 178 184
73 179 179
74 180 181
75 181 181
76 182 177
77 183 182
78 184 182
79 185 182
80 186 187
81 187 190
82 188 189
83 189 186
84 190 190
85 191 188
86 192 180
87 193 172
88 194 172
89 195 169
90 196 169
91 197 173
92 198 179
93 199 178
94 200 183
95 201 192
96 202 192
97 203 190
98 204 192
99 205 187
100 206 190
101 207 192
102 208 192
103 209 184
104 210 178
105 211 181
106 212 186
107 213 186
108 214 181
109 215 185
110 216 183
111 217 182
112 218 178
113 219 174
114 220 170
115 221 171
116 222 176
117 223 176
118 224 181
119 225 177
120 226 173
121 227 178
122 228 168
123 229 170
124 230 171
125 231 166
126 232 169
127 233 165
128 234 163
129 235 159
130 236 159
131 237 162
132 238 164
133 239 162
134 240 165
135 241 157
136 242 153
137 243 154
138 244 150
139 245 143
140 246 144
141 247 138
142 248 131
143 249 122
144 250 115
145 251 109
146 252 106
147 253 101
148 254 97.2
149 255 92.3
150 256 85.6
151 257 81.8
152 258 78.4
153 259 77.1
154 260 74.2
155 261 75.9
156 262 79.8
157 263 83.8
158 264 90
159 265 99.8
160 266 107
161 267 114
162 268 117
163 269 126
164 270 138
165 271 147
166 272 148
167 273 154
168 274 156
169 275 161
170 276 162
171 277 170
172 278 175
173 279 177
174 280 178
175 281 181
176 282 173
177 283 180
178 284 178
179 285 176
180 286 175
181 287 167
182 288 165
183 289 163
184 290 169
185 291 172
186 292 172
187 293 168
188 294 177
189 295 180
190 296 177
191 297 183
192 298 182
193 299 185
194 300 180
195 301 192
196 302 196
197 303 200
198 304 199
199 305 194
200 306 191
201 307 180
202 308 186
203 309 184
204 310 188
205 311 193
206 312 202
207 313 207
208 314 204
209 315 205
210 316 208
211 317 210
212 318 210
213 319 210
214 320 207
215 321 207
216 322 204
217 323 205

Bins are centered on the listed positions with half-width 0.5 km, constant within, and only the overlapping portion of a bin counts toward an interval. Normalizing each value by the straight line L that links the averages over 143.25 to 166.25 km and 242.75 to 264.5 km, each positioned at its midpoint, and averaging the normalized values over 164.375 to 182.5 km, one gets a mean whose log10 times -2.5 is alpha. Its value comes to -0.13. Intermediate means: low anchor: 183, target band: 189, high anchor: 105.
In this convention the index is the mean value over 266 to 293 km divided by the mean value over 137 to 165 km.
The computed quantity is 0.9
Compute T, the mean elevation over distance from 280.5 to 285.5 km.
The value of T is 178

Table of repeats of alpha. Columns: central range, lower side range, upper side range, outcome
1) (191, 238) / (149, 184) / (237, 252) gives -0.12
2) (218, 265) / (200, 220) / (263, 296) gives 0.24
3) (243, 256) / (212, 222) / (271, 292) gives 0.40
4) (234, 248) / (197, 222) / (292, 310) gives 0.19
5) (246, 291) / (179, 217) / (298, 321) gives 0.41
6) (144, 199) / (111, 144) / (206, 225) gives 0.01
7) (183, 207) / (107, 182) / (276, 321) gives 0.02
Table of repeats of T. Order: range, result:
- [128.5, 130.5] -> 199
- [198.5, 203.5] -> 187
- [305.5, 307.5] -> 186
